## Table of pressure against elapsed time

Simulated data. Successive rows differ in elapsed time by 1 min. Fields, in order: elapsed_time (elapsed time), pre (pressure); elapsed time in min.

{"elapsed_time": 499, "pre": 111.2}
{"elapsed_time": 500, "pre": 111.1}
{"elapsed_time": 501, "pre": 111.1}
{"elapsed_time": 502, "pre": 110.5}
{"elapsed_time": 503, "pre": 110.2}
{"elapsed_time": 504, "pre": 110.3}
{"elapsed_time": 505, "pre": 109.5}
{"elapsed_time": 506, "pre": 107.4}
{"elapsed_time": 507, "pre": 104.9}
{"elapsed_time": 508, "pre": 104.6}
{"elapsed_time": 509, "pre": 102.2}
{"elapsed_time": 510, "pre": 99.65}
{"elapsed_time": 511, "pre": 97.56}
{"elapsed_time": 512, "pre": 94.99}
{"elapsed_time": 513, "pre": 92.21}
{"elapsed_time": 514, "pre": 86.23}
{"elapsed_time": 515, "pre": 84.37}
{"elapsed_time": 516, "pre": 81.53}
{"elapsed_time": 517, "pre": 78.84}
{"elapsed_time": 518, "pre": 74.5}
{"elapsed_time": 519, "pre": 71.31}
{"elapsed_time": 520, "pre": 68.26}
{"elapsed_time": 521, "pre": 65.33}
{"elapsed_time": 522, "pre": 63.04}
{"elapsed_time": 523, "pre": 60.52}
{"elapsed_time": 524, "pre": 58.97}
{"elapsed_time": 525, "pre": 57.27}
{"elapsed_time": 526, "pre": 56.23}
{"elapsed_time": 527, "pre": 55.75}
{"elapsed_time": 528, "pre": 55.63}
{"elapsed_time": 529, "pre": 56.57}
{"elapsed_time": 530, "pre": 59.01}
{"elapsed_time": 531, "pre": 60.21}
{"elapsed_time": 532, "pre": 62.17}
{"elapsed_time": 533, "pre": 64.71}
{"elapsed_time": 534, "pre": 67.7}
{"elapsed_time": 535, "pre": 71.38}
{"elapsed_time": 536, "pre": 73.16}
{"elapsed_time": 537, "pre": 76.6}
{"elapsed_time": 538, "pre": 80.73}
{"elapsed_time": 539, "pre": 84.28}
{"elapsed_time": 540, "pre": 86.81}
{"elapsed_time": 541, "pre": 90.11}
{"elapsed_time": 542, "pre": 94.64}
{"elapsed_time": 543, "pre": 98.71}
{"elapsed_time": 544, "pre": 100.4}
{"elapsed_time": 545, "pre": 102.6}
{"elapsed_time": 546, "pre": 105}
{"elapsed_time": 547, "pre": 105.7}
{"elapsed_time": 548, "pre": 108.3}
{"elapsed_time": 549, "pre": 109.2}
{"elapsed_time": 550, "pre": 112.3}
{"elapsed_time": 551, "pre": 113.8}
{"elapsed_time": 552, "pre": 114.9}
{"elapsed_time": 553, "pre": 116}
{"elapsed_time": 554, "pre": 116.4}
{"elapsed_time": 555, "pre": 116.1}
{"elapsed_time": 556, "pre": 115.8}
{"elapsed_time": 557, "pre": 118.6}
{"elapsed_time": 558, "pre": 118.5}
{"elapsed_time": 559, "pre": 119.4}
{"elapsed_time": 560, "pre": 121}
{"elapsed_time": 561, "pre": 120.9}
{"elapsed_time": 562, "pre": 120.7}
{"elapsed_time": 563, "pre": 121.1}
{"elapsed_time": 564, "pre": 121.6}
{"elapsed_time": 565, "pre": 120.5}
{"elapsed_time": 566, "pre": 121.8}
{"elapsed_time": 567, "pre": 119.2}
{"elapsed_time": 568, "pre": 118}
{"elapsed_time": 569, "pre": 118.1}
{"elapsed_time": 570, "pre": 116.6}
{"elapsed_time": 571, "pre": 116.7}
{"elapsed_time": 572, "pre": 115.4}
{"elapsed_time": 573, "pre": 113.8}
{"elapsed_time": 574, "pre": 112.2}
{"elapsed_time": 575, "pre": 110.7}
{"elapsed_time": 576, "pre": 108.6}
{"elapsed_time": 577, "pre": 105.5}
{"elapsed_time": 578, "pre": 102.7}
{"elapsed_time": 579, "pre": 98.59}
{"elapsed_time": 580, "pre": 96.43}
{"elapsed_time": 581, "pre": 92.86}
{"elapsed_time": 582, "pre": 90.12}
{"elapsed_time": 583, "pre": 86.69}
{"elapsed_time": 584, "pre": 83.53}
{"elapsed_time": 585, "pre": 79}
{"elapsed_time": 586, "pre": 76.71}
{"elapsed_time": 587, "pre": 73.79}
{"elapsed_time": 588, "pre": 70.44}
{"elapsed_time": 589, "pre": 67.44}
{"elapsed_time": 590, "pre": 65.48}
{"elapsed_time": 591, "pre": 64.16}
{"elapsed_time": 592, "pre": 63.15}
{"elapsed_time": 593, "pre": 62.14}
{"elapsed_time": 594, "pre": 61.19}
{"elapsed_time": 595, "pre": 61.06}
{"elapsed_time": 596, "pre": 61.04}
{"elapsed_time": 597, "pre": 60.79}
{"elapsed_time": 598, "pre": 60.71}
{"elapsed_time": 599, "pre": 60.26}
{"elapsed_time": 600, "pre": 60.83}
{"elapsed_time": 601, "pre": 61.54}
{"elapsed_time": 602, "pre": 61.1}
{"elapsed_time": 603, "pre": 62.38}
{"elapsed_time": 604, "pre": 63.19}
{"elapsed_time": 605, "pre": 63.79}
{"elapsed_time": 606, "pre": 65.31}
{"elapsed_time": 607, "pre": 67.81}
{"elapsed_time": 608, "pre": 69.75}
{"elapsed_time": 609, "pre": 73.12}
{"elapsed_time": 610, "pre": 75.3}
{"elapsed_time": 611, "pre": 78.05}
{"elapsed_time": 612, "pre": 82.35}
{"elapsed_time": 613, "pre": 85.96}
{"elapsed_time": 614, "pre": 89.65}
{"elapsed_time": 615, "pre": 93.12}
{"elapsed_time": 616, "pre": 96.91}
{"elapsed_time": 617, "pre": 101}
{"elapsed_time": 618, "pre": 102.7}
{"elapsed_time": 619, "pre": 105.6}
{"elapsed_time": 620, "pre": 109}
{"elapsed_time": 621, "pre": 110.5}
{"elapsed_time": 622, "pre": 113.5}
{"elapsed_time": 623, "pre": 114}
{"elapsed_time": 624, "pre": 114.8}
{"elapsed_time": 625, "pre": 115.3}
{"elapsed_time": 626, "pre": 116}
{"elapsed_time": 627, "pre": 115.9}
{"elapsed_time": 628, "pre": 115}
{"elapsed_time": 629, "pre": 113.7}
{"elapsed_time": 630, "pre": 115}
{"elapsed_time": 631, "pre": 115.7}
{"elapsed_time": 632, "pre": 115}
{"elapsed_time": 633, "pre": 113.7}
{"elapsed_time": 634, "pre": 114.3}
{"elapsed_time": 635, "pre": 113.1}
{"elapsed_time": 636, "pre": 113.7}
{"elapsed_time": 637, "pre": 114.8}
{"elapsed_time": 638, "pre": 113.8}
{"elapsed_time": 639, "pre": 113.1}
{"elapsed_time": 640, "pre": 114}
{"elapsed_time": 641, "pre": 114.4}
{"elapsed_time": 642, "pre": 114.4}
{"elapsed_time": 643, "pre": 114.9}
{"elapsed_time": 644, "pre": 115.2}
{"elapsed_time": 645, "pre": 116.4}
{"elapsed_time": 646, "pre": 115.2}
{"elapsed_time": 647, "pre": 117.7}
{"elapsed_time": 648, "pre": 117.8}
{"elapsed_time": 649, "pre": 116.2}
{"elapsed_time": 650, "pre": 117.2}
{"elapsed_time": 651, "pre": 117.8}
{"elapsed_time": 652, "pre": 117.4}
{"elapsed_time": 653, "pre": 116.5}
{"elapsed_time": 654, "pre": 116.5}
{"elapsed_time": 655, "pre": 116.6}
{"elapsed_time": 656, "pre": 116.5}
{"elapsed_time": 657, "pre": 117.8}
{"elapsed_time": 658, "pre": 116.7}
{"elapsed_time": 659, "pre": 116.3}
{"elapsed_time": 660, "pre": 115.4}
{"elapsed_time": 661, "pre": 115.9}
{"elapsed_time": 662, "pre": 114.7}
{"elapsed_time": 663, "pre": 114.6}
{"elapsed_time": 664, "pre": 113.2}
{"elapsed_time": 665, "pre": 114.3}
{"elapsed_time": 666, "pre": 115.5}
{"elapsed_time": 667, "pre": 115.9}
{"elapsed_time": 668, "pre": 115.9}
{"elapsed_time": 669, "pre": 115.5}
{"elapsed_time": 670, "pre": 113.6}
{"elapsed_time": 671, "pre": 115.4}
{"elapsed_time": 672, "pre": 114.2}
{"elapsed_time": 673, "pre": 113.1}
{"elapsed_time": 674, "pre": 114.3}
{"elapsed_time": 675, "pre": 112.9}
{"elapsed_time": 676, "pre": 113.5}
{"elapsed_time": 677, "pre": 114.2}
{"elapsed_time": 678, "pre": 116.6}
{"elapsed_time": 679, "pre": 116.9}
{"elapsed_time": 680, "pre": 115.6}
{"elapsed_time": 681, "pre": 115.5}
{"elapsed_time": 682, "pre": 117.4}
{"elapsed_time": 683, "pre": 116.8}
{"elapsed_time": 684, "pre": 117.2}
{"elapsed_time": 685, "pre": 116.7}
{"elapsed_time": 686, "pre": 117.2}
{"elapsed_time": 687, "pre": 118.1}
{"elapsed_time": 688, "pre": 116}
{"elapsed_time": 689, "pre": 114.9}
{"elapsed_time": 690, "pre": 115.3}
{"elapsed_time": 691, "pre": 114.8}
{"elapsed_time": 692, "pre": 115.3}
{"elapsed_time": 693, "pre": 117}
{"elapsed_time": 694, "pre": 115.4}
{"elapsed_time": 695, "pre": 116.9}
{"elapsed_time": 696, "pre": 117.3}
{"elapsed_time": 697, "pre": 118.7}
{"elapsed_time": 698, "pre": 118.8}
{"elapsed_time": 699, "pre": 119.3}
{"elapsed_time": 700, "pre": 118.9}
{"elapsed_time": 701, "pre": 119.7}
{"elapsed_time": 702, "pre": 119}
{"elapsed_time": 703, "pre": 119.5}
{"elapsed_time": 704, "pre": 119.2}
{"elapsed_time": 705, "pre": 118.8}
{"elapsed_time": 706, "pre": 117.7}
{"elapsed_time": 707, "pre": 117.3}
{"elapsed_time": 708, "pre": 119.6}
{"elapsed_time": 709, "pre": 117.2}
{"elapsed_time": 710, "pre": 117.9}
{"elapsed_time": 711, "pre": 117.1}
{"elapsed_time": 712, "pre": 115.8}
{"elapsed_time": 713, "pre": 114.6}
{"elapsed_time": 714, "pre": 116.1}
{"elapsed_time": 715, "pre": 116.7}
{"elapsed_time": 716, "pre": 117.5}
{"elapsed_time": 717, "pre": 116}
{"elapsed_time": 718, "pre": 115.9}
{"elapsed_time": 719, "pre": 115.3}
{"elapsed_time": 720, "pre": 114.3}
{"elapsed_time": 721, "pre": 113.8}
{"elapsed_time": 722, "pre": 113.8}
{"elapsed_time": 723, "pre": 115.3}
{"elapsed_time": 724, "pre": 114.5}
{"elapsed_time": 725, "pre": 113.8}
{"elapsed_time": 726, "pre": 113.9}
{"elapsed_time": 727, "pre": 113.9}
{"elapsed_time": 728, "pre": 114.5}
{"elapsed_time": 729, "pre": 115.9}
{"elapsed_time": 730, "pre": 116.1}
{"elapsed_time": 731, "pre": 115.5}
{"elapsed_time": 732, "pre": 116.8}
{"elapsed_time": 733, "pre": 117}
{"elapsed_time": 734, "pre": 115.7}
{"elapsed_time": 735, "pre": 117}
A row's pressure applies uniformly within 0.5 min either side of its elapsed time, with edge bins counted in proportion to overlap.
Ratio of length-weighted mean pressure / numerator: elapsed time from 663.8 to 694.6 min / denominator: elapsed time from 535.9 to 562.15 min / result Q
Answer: 1.1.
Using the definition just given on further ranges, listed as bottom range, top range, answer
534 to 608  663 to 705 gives 1.25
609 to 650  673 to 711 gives 1.08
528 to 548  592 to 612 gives 0.80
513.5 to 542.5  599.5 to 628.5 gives 1.26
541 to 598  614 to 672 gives 1.14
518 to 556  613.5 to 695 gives 1.37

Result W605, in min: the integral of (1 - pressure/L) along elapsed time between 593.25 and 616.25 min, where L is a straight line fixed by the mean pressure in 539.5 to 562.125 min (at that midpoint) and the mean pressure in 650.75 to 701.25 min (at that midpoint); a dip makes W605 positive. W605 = 8.7 min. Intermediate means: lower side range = 110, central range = 69.8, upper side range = 116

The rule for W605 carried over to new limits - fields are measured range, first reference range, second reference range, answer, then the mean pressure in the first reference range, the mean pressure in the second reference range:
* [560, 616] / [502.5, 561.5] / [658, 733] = 6.37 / 90.1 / 116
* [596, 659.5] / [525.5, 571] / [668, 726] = 4.57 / 98.1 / 116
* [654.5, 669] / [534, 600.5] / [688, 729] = -0.78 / 96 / 117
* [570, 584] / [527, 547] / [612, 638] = -1.75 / 78.6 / 109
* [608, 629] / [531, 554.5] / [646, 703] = 1.29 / 93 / 116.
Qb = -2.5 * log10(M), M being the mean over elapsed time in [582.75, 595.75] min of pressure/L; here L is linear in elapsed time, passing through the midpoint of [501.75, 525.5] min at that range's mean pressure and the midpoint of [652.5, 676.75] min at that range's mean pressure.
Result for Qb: 0.40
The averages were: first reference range 87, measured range 69.9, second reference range 115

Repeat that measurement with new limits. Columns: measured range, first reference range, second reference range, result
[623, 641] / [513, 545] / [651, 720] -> -0.13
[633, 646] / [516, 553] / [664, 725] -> -0.10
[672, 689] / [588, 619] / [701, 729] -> -0.13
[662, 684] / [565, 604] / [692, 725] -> -0.07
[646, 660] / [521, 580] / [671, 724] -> -0.06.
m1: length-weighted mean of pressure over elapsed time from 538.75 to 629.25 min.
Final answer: 95.4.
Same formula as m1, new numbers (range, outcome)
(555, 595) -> 99.9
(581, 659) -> 94.9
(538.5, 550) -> 99.3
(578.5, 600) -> 72.8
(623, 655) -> 115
